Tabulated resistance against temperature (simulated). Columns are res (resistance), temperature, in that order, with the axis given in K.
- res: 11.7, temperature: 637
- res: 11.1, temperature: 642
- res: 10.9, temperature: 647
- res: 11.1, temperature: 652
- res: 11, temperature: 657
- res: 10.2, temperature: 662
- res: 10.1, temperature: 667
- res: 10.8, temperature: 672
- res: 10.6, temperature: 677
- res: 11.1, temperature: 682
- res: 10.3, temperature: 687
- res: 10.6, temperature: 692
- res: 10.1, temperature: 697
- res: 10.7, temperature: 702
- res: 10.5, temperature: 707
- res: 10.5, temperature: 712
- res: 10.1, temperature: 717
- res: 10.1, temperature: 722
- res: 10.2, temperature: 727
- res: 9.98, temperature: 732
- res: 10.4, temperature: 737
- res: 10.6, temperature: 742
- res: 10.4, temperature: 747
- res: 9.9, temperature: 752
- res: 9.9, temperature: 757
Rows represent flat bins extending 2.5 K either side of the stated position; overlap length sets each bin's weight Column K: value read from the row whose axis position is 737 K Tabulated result 10.4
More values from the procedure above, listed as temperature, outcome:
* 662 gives 10.2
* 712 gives 10.5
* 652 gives 11.1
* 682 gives 11.1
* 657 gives 11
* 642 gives 11.1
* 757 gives 9.9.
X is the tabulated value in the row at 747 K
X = 10.4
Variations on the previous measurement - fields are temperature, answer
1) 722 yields 10.1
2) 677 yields 10.6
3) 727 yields 10.2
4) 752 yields 9.9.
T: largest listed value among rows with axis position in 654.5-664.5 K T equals 11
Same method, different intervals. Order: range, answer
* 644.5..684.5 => 11.1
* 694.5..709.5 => 10.7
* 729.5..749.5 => 10.6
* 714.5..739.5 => 10.4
